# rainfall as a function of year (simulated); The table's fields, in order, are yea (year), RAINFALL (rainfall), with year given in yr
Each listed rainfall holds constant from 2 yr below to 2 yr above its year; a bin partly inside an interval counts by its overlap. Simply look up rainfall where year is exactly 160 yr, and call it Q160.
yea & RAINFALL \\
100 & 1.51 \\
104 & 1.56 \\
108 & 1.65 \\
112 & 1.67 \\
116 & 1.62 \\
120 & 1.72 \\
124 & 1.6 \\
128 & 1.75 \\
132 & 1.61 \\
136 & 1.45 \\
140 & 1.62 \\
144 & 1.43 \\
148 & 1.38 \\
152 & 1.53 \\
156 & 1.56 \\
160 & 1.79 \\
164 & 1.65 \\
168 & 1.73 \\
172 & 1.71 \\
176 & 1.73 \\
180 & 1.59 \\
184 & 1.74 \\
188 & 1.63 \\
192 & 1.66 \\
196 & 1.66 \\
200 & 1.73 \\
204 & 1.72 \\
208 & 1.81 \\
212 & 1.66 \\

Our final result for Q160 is 1.79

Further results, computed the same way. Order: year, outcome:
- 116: 1.62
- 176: 1.73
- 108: 1.65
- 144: 1.43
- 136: 1.45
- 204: 1.72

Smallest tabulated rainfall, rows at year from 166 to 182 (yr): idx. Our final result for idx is 1.59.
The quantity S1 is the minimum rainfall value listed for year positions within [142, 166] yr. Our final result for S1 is 1.38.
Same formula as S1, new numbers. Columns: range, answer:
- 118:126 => 1.6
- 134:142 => 1.45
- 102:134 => 1.56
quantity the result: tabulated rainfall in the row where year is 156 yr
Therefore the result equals 1.56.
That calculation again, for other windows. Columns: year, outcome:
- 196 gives 1.66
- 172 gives 1.71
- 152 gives 1.53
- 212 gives 1.66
